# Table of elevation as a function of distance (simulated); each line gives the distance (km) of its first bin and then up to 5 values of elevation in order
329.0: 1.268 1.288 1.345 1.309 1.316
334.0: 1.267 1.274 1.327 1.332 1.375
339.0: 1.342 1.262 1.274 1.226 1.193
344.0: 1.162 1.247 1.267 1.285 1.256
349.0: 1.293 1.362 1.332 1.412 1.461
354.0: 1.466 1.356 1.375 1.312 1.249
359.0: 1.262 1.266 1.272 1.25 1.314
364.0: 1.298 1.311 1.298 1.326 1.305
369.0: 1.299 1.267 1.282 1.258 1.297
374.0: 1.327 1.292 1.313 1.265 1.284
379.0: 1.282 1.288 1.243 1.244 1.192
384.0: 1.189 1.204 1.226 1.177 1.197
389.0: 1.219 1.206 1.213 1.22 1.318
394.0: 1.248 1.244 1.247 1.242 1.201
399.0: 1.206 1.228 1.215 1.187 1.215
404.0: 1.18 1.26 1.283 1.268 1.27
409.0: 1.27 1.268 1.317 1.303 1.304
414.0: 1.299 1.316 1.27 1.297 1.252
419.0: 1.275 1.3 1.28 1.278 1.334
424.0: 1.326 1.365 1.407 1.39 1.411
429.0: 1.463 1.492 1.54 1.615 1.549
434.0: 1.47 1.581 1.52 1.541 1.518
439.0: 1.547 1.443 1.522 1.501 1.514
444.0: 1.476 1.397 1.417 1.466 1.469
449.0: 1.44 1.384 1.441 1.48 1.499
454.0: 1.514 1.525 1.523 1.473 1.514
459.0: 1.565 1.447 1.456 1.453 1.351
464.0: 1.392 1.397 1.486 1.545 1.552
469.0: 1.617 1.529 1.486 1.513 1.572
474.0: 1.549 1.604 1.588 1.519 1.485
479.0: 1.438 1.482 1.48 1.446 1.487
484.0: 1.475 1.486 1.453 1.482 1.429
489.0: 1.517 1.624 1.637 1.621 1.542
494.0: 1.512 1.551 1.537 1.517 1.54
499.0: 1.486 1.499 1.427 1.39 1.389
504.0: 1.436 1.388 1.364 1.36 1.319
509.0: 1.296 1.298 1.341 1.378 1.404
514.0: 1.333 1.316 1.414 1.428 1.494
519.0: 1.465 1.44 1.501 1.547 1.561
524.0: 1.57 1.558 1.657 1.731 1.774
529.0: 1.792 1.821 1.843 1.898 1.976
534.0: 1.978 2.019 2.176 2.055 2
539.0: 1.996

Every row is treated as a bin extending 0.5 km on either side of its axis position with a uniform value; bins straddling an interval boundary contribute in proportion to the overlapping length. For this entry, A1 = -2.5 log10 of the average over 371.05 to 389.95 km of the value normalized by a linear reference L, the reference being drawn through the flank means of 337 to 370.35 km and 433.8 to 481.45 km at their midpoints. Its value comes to 0.09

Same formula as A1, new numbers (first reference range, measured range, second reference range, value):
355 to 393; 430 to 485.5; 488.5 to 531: -0.06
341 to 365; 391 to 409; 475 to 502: 0.11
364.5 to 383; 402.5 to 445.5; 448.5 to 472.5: 0.01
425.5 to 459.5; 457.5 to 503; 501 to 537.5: 0.02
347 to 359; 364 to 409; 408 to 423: 0.05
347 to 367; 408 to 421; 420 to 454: 0.10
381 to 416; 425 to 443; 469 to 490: -0.11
